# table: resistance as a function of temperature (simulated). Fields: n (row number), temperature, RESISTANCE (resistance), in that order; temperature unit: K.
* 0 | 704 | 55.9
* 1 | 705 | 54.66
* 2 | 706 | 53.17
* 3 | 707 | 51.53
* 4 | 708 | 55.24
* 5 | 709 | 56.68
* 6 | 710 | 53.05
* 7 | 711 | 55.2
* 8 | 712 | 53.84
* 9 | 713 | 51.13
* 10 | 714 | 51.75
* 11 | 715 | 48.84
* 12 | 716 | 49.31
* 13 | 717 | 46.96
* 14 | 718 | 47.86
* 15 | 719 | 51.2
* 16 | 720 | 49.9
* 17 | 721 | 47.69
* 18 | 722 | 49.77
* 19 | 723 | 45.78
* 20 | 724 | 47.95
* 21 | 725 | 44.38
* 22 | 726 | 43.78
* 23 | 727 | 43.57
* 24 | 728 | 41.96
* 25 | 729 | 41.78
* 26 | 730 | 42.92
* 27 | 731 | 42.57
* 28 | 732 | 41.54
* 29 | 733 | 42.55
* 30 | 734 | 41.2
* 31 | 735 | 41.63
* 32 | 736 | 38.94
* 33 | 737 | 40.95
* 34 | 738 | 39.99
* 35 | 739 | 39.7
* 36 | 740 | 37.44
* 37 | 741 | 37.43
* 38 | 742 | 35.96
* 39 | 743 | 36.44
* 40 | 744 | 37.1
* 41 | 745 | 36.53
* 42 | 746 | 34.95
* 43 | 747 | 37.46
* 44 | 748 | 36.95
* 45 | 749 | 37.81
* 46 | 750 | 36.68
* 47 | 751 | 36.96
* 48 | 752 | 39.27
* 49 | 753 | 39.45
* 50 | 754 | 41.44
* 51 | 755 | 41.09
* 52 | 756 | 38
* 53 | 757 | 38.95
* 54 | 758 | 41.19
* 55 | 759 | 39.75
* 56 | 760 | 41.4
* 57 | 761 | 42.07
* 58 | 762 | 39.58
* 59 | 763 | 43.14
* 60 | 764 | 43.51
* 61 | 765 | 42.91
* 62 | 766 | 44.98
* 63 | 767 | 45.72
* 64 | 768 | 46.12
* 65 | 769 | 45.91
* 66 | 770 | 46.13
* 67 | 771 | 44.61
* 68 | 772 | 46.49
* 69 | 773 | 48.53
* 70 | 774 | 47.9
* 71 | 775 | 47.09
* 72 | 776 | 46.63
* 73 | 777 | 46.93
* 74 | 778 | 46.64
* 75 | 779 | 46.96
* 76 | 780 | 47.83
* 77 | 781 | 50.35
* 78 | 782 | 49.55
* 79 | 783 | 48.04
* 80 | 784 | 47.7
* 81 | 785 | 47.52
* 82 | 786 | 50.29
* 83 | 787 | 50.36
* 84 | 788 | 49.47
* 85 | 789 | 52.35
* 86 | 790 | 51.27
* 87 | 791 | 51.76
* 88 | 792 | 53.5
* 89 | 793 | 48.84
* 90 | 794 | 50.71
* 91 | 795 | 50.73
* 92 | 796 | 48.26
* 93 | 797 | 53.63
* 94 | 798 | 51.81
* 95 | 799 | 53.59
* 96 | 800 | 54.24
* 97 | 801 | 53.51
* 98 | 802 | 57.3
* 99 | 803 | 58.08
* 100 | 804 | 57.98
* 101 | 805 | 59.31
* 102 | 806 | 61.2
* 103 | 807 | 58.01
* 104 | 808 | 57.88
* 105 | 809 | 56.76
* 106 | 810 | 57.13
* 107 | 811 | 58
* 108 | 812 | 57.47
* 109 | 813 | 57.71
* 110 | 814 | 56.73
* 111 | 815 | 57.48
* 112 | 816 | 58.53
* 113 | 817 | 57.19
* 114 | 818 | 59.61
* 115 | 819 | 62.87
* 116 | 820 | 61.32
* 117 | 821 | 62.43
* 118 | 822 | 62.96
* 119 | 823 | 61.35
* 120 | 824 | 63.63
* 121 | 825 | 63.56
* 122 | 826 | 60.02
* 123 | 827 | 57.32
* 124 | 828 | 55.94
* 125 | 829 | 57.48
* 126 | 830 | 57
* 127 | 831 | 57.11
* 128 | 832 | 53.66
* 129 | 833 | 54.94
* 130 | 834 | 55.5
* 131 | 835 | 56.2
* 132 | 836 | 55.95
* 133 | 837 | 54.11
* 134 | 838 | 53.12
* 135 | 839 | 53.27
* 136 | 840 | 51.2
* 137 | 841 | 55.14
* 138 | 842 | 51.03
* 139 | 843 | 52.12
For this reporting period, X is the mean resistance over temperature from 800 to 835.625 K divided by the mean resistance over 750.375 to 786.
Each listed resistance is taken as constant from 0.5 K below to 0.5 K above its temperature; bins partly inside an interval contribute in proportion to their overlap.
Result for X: 1.3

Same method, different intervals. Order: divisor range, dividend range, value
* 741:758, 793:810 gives 1.45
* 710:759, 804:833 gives 1.38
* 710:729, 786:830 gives 1.17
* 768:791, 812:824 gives 1.24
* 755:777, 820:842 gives 1.30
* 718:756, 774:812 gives 1.27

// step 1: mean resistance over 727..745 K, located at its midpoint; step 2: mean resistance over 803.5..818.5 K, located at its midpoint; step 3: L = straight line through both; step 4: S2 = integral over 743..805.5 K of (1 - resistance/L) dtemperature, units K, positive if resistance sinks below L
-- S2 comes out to 4.13 K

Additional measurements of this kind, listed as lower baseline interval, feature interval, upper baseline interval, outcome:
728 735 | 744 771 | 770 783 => 2.70 K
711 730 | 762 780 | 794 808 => 2.27 K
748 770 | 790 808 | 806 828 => -0.16 K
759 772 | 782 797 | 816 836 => -0.12 K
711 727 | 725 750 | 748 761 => 2.40 K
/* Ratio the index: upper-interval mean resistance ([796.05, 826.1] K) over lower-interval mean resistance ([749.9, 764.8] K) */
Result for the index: 1.44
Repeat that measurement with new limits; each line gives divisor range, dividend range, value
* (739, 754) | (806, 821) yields 1.57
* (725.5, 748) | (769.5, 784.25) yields 1.19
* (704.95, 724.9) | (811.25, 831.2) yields 1.17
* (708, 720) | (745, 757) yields 0.74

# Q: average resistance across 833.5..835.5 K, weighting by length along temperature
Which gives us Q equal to 55.9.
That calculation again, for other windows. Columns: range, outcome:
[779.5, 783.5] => 48.9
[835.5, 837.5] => 55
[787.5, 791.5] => 51.2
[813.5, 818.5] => 57.9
